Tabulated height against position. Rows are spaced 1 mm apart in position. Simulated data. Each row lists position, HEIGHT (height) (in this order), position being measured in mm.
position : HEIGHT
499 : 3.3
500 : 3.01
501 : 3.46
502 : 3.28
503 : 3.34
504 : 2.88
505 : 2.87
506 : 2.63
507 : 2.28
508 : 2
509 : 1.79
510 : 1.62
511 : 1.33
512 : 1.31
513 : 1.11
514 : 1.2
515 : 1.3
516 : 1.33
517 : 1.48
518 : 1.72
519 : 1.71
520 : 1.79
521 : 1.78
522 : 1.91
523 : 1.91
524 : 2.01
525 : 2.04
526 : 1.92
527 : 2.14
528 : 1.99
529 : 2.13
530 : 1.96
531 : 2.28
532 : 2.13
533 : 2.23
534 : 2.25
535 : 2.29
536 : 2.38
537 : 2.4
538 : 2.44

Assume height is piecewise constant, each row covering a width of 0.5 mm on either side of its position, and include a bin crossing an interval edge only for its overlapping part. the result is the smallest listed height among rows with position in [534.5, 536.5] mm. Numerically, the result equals 2.29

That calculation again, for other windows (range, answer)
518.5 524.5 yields 1.71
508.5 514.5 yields 1.11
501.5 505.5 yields 2.87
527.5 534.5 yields 1.96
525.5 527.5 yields 1.92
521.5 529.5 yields 1.91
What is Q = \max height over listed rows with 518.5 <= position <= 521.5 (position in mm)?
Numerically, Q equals 1.79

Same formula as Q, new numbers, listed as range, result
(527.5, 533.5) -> 2.28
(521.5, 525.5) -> 2.04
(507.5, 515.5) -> 2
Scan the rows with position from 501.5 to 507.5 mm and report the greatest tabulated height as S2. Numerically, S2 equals 3.34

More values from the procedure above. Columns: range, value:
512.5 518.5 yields 1.72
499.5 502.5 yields 3.46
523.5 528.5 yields 2.14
